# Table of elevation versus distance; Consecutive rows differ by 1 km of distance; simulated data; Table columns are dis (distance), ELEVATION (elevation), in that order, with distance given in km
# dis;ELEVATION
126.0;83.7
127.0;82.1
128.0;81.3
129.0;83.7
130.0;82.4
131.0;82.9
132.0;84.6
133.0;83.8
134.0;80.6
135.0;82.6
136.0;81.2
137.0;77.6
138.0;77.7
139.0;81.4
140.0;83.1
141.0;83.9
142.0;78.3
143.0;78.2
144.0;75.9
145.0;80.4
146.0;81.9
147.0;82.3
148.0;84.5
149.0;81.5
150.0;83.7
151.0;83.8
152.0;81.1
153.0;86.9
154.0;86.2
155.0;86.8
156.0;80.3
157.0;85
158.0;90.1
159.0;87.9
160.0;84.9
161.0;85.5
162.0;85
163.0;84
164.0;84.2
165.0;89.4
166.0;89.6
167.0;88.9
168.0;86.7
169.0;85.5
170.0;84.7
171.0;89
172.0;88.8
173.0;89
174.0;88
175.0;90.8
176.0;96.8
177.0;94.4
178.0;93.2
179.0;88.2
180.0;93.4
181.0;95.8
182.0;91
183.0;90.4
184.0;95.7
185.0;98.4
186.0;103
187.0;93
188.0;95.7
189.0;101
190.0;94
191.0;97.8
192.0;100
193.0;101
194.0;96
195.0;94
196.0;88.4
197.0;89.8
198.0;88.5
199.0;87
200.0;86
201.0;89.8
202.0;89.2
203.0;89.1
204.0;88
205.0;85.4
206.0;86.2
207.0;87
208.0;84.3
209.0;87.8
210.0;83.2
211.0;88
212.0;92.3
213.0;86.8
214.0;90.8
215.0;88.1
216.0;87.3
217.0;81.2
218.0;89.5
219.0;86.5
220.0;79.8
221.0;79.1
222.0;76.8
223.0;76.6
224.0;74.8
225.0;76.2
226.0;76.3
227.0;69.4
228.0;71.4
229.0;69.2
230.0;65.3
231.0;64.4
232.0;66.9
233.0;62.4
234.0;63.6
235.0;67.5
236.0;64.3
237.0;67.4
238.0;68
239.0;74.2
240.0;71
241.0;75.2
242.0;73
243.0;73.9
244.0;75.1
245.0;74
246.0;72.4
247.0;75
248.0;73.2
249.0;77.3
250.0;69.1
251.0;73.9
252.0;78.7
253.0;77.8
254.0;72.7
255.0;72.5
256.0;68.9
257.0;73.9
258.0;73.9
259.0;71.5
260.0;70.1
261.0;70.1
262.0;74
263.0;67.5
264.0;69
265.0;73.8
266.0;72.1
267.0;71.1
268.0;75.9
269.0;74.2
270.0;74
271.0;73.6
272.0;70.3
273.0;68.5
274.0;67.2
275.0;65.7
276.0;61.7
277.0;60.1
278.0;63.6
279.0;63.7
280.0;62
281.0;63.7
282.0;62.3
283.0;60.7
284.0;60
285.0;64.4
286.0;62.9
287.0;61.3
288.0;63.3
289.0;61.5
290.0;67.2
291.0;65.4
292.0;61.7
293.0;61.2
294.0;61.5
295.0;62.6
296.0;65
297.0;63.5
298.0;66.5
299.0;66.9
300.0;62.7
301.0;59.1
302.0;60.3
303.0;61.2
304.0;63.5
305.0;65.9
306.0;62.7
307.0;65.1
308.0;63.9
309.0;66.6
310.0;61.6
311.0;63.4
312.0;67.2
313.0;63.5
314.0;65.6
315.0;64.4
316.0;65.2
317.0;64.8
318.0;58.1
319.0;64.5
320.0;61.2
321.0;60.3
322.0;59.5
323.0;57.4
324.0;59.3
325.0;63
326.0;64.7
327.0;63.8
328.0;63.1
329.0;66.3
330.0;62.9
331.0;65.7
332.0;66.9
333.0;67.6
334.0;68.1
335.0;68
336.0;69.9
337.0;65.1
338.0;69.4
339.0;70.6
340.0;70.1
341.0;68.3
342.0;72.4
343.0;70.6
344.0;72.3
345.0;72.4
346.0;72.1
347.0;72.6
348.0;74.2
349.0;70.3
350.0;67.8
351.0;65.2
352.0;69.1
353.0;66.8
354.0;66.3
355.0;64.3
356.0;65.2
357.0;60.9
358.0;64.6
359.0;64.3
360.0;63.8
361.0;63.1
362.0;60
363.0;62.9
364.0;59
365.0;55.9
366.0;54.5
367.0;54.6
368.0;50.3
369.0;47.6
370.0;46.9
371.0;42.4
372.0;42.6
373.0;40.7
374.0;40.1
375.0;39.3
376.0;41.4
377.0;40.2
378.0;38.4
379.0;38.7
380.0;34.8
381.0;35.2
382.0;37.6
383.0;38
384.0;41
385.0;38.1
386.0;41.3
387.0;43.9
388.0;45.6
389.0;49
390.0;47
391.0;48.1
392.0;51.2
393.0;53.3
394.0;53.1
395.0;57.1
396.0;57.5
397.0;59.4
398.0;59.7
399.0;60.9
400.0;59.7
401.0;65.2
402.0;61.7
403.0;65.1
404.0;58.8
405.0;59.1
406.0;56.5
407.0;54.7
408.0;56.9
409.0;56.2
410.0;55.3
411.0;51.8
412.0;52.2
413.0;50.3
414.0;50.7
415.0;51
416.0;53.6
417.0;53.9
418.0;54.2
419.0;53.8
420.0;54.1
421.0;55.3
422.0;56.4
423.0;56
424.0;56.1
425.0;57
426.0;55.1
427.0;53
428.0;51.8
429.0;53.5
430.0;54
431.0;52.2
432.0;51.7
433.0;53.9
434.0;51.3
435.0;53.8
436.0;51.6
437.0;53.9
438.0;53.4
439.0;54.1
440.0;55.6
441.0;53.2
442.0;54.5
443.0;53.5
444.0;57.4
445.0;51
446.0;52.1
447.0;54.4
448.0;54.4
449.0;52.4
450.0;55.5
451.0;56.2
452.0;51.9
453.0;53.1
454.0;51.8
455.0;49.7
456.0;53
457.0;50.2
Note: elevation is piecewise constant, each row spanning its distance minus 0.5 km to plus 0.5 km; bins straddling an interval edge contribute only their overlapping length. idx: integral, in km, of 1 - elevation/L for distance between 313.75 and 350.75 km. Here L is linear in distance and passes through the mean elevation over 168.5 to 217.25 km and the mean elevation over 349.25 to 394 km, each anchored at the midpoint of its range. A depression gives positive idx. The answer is -4.23 km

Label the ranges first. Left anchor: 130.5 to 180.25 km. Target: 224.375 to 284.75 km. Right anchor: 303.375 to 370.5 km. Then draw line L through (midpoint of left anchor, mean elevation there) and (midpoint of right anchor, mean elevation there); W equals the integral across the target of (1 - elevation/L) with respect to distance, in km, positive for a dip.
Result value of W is 3.1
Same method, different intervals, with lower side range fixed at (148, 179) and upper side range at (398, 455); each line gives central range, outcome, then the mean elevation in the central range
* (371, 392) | 6.59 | 41.3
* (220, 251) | 2.61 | 71.6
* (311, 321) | 0.69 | 63.6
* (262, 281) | 1.35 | 68.6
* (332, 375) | 0.96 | 62.5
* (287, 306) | 2.01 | 63.2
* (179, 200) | -2.63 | 94.3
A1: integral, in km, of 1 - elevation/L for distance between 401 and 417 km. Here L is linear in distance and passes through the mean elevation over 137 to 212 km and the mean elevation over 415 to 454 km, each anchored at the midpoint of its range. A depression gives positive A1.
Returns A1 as 0.4 km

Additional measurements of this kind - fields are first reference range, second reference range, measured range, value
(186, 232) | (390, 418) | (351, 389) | 6.7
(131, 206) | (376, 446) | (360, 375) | 1.8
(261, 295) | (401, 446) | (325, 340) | -1.1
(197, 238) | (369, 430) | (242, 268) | 0.3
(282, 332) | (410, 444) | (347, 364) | -1.8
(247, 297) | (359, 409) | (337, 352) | -3.6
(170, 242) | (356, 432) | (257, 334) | 4.4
